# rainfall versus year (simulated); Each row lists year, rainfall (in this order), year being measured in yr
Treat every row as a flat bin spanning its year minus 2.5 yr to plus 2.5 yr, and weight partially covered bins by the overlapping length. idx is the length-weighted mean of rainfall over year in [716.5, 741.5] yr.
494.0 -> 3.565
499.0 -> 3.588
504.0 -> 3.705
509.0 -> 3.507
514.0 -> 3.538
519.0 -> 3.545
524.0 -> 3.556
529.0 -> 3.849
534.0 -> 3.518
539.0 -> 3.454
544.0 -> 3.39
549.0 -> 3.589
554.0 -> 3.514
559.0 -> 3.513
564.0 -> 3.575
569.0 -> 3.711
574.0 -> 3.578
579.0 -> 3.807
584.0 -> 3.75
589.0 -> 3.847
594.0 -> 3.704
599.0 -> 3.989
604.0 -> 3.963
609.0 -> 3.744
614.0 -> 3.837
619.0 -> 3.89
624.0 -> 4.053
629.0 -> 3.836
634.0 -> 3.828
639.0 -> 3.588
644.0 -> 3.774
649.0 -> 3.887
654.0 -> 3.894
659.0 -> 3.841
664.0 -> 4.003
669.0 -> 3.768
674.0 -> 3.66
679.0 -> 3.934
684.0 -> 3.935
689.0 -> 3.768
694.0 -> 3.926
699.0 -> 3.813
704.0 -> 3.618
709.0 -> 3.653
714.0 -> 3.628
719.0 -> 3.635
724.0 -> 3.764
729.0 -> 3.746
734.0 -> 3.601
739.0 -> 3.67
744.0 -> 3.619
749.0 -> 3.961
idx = 3.68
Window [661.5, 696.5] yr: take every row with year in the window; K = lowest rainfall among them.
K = 3.66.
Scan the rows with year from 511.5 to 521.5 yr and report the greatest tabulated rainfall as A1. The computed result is 3.545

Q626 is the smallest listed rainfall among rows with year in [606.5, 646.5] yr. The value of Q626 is 3.588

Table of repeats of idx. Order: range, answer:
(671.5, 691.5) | 3.82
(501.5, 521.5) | 3.57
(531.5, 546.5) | 3.45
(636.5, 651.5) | 3.75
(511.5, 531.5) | 3.62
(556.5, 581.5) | 3.64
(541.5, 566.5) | 3.52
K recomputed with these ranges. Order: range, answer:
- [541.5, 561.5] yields 3.39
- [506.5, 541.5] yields 3.454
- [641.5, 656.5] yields 3.774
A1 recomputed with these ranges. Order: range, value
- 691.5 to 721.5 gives 3.926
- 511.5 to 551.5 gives 3.849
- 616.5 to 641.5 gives 4.053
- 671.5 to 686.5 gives 3.935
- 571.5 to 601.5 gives 3.989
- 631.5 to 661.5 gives 3.894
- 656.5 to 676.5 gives 4.003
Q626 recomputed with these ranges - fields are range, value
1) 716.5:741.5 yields 3.601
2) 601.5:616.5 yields 3.744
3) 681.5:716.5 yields 3.618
